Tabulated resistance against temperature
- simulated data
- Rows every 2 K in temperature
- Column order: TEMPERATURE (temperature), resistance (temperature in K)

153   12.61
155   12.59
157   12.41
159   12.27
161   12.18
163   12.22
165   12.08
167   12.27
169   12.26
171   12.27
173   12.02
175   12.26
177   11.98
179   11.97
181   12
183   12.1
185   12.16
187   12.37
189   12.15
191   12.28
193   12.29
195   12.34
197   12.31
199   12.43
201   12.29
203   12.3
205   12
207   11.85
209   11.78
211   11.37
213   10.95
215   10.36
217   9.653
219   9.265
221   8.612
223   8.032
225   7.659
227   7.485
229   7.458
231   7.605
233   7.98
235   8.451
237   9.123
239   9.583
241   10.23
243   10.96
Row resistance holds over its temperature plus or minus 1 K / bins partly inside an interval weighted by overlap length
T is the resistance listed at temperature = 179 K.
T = 11.97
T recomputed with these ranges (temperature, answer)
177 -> 11.98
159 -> 12.27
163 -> 12.22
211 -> 11.37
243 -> 10.96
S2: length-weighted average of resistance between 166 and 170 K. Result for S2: 12.3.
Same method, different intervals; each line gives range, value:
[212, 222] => 9.77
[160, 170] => 12.2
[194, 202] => 12.3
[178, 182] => 12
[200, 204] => 12.3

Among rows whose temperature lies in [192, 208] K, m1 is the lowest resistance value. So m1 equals 11.85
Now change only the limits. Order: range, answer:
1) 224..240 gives 7.458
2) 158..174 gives 12.02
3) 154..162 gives 12.18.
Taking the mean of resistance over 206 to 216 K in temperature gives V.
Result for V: 11.3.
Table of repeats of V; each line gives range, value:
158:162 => 12.2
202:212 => 11.9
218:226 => 8.39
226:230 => 7.47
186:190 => 12.3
